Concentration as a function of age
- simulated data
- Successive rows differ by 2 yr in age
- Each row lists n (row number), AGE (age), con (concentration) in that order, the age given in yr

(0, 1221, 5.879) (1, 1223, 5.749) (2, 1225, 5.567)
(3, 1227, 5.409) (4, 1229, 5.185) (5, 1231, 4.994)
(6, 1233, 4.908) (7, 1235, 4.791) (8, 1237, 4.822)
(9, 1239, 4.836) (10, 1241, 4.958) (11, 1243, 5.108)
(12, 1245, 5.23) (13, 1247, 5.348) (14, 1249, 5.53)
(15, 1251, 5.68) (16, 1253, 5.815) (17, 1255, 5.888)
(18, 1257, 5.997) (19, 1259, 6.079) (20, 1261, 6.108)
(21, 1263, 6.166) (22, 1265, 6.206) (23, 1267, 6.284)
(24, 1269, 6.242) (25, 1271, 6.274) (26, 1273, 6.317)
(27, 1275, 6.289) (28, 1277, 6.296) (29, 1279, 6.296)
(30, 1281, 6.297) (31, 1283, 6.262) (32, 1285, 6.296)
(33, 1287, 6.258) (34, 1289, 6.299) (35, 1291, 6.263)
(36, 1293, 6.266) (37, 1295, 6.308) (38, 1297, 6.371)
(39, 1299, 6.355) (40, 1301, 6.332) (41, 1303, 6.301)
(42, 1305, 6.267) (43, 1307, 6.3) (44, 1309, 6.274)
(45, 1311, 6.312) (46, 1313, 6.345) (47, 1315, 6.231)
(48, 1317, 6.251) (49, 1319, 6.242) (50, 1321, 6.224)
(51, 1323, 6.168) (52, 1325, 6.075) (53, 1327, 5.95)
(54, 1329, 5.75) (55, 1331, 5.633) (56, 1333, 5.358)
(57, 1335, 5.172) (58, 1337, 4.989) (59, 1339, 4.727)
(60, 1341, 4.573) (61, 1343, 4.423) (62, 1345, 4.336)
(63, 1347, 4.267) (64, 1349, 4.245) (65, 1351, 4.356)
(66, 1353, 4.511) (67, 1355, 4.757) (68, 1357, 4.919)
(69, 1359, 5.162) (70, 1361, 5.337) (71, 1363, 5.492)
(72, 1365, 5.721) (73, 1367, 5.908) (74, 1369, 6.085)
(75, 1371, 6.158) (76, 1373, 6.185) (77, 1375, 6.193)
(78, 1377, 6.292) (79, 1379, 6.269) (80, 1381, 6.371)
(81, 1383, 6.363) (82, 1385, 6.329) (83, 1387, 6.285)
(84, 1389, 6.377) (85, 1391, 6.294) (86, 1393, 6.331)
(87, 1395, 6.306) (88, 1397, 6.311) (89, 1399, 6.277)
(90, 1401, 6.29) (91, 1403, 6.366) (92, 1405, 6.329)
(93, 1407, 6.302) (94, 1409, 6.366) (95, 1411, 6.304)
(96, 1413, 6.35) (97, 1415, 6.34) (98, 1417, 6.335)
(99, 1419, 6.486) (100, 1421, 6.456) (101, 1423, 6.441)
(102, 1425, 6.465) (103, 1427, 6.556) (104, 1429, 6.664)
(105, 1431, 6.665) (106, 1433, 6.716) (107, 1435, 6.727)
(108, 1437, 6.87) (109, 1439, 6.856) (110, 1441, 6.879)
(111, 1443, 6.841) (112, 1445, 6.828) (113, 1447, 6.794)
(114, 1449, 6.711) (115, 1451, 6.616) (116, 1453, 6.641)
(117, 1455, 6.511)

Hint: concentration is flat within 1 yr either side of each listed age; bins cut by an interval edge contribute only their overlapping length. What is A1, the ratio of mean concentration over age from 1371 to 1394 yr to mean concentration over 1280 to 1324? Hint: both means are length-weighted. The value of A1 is 1.0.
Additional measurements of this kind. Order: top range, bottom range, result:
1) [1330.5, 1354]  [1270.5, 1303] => 0.75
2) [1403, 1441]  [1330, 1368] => 1.32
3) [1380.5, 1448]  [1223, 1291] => 1.12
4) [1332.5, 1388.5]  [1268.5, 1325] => 0.86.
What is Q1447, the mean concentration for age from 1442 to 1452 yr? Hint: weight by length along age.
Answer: 6.76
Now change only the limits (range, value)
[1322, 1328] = 6.06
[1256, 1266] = 6.11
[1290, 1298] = 6.3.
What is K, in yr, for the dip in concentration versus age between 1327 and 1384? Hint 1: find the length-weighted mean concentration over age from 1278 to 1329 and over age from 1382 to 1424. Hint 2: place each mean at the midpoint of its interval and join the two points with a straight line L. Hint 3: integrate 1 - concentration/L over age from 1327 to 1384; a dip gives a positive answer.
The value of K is 8.6 yr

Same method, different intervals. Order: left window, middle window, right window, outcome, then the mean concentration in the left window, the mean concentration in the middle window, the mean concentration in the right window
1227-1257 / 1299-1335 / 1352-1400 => -3.0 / 5.25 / 6.1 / 5.93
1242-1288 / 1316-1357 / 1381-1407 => 6.5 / 6.01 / 5.19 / 6.32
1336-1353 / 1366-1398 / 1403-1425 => -4.4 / 4.49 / 6.25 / 6.37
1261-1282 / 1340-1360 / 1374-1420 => 5.5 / 6.26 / 4.55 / 6.32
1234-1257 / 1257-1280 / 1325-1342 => -4.0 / 5.3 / 6.22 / 5.32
